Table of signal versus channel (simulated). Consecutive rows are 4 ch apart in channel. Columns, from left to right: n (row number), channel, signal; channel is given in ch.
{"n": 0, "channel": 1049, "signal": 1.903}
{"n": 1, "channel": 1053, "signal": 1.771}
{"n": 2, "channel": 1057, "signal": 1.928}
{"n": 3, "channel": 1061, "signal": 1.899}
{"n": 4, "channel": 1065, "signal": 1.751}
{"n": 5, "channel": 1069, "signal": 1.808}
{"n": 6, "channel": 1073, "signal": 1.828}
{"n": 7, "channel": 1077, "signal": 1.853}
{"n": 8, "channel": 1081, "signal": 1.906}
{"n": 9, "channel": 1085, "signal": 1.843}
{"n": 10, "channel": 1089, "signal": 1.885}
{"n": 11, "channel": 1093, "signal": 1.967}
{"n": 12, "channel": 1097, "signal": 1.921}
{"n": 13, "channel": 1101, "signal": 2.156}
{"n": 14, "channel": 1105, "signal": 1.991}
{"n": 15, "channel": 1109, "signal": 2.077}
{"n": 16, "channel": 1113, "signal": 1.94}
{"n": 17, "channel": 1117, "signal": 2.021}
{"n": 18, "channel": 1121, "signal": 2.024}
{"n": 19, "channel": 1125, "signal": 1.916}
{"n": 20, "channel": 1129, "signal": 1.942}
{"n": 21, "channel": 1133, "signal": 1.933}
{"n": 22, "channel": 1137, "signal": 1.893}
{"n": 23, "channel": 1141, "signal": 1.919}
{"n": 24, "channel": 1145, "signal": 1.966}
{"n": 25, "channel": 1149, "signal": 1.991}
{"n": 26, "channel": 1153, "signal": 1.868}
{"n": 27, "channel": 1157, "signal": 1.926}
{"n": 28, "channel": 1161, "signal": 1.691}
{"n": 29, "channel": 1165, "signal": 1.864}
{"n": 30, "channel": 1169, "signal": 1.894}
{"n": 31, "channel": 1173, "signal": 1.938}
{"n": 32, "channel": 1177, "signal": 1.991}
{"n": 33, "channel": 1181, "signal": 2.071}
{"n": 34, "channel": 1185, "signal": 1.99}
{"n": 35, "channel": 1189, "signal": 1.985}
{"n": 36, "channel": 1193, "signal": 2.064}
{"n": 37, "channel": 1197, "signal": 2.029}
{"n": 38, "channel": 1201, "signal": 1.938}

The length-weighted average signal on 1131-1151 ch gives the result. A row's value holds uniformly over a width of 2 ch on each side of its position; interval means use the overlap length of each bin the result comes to 1.94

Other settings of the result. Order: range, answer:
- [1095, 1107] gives 2.02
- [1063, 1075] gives 1.8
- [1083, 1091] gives 1.86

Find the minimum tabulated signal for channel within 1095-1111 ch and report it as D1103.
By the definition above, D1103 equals 1.921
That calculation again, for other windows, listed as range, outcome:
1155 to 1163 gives 1.691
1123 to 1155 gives 1.868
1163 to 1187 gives 1.864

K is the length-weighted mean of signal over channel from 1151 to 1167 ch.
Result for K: 1.84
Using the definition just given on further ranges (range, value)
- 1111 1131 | 1.97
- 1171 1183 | 2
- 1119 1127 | 1.97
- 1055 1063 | 1.91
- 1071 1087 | 1.86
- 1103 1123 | 2.01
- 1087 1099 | 1.92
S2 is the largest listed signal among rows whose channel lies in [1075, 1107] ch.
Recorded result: 2.156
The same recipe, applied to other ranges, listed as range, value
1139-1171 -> 1.991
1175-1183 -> 2.071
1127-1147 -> 1.966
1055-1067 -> 1.928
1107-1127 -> 2.077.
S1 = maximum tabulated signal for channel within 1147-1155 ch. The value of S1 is 1.991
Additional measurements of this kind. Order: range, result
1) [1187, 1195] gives 2.064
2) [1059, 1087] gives 1.906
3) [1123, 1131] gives 1.942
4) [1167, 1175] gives 1.938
